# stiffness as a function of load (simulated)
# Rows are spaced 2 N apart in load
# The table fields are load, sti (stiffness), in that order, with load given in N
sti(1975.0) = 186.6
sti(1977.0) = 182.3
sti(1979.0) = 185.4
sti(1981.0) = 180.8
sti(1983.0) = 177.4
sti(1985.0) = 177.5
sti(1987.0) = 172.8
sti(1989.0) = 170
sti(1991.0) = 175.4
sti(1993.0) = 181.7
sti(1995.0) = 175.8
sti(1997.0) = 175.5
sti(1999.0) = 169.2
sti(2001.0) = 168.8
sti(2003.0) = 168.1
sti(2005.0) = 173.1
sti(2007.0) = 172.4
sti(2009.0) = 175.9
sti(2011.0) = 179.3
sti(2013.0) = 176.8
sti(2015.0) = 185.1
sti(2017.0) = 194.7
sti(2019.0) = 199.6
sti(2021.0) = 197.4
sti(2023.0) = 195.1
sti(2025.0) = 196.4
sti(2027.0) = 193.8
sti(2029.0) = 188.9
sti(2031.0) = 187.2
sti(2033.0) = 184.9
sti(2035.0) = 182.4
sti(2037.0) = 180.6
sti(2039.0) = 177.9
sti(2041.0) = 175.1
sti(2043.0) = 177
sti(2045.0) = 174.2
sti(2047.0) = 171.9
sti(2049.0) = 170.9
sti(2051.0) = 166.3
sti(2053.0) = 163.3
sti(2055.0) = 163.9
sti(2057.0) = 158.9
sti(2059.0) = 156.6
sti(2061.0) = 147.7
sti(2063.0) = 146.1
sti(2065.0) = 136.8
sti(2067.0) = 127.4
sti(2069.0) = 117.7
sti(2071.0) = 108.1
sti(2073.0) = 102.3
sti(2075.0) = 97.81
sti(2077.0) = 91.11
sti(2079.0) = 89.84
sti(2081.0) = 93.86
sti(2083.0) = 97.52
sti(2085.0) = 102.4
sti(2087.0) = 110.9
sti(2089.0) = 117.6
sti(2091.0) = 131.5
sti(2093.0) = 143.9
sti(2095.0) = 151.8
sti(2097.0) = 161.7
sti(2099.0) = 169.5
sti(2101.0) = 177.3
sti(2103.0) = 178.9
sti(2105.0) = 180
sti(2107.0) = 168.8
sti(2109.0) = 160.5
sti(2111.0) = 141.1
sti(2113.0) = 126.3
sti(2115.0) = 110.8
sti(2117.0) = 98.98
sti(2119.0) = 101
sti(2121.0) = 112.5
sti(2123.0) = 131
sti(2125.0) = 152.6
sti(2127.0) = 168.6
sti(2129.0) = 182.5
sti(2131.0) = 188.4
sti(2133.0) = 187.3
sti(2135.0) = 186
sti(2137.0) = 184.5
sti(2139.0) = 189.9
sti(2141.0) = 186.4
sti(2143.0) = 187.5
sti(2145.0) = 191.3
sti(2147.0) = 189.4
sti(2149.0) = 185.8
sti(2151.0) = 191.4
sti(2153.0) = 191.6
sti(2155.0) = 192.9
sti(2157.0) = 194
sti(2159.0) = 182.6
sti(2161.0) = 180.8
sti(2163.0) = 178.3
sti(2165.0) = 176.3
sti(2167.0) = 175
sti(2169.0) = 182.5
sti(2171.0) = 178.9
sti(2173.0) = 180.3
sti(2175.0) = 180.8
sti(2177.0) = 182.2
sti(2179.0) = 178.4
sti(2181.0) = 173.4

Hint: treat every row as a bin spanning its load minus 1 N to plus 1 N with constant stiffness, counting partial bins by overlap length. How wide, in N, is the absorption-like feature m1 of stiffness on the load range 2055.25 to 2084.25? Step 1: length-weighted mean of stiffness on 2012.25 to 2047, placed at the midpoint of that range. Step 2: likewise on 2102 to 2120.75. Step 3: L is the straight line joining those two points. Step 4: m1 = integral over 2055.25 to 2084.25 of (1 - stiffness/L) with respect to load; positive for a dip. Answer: 7.71 N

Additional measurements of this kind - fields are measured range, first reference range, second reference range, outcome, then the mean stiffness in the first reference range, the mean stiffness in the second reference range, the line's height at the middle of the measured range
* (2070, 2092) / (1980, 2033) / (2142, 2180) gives 9.5 N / 181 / 184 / 183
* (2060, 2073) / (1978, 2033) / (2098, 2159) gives 3.4 N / 181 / 167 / 174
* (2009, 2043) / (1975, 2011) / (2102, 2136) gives -3.4 N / 176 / 151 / 169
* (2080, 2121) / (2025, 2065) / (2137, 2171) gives 9.9 N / 172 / 186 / 179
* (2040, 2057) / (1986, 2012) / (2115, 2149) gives 0.0 N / 174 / 164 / 170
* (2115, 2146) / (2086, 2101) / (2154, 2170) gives 0.7 N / 143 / 183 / 165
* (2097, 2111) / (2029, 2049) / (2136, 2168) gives 1.0 N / 179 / 186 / 183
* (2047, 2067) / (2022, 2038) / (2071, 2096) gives -0.9 N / 189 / 111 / 149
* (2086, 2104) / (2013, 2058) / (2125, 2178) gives 3.3 N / 181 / 184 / 182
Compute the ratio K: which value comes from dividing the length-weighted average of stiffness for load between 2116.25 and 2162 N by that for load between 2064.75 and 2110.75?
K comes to 1.31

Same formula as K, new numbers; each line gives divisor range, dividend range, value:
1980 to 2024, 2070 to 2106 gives 0.71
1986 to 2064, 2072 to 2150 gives 0.83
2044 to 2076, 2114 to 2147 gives 1.11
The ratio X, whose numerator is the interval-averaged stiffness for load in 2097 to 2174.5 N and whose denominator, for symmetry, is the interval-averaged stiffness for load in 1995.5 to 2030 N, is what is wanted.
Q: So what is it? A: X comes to 0.93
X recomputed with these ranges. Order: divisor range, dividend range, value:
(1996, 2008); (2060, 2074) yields 0.74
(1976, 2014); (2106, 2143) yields 0.88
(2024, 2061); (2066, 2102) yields 0.69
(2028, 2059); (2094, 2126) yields 0.83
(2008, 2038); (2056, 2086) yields 0.63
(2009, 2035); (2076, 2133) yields 0.73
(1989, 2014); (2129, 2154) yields 1.08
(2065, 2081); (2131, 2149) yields 1.77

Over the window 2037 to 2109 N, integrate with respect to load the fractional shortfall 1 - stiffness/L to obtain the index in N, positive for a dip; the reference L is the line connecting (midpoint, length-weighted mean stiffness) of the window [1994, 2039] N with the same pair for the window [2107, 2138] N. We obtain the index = 9.2 N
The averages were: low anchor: 183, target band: 144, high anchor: 149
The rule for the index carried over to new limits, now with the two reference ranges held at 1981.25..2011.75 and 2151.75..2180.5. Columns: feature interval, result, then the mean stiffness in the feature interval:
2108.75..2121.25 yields 4.2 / 120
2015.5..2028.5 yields -1.5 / 195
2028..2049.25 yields -0.4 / 179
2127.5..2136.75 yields -0.2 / 185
